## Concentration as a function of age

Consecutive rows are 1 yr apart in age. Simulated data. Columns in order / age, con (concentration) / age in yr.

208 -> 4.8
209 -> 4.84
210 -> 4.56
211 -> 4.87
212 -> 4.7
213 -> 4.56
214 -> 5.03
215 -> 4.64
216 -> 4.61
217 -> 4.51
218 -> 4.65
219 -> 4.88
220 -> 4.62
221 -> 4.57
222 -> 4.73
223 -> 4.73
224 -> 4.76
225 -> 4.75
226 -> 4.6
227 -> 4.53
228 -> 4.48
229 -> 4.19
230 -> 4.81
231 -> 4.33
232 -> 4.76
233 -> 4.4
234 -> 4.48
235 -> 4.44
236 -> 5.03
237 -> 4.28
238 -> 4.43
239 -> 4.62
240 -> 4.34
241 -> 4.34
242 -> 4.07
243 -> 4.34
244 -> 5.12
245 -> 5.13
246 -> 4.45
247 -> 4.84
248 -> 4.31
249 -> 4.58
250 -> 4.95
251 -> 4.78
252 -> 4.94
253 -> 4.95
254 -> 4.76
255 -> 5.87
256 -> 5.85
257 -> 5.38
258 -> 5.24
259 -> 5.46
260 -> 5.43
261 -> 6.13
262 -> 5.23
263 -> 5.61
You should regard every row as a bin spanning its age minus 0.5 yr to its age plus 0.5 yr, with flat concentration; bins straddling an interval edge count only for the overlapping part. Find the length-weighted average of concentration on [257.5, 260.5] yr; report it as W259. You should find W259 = 5.38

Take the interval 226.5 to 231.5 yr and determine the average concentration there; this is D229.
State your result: 4.47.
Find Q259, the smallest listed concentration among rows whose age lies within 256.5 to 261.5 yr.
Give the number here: 5.24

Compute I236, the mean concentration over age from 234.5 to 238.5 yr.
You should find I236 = 4.54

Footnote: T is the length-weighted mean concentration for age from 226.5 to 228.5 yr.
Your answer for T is 4.51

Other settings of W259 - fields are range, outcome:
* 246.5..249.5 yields 4.58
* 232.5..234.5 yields 4.44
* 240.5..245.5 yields 4.6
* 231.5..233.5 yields 4.58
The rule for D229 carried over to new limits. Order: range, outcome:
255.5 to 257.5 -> 5.62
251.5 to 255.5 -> 5.13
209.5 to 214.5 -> 4.74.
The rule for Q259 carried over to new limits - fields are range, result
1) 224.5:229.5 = 4.19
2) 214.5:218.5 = 4.51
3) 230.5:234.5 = 4.33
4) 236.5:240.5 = 4.28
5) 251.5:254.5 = 4.76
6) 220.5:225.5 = 4.57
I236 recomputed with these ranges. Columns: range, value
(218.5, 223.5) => 4.71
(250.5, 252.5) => 4.86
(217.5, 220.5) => 4.72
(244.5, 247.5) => 4.81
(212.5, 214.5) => 4.79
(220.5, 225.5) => 4.71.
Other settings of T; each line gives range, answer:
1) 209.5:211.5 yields 4.71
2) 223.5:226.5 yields 4.7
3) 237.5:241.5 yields 4.43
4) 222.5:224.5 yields 4.75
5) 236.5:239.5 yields 4.44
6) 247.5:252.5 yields 4.71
